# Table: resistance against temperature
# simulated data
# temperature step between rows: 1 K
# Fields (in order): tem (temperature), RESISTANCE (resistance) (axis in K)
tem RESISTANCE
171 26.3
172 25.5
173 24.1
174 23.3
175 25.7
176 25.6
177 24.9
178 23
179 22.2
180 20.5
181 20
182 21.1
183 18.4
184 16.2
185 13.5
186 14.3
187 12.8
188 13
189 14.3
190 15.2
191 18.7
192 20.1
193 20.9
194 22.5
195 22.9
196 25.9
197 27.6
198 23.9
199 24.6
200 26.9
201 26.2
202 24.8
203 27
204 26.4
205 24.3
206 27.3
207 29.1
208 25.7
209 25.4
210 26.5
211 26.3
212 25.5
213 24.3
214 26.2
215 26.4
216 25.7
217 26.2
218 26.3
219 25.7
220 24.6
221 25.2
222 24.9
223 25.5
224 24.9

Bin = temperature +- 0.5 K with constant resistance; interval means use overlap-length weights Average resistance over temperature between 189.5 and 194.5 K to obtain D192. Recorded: 19.5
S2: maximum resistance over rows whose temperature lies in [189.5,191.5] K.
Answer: 18.7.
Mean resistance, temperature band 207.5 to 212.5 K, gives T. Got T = 25.9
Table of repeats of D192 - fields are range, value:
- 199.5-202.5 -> 26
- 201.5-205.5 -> 25.6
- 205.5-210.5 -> 26.8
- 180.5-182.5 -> 20.6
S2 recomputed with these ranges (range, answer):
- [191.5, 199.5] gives 27.6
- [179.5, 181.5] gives 20.5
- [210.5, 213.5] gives 26.3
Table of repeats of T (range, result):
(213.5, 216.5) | 26.1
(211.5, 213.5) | 24.9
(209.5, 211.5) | 26.4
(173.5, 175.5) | 24.5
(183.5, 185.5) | 14.8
